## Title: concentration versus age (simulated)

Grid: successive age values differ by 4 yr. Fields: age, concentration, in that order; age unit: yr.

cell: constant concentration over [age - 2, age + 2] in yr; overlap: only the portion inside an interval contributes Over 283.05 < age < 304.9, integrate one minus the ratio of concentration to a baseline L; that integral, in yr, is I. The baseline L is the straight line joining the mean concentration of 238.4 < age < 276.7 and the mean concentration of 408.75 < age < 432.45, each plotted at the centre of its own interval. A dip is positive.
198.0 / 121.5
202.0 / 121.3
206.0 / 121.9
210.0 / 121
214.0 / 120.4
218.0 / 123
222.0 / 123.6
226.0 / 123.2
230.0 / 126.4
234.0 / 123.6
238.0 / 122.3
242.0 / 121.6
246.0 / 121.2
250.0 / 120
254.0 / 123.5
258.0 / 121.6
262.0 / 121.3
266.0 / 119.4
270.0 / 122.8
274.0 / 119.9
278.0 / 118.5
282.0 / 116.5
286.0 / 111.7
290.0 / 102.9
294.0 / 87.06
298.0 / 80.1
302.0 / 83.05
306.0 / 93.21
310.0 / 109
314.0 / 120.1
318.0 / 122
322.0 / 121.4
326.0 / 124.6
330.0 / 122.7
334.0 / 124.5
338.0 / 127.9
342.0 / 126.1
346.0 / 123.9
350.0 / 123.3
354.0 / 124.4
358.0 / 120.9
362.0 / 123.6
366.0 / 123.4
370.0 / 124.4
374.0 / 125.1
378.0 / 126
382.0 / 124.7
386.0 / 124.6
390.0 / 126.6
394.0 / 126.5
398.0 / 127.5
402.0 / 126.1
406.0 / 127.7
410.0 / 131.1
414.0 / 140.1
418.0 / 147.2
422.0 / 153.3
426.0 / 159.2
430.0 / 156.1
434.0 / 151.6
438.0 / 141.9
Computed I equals 5.7 yr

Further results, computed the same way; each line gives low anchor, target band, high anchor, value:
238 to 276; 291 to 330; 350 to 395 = 5.53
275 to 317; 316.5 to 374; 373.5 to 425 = -3.52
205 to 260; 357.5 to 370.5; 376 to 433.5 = 0.93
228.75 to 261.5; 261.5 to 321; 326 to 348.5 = 7.34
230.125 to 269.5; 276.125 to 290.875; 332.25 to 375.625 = 1.15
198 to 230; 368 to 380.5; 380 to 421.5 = 0.45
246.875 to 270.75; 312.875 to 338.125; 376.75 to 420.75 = 0.51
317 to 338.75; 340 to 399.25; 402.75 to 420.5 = 2.39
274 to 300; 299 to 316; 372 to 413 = 1.34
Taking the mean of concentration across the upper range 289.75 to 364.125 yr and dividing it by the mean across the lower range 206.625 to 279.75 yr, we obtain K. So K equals 0.94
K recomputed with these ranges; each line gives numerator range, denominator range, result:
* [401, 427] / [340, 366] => 1.14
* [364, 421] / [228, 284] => 1.06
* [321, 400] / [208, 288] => 1.03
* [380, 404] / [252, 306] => 1.15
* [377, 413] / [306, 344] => 1.06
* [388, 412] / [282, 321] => 1.25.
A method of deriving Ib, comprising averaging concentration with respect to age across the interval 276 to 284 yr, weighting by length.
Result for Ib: 118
